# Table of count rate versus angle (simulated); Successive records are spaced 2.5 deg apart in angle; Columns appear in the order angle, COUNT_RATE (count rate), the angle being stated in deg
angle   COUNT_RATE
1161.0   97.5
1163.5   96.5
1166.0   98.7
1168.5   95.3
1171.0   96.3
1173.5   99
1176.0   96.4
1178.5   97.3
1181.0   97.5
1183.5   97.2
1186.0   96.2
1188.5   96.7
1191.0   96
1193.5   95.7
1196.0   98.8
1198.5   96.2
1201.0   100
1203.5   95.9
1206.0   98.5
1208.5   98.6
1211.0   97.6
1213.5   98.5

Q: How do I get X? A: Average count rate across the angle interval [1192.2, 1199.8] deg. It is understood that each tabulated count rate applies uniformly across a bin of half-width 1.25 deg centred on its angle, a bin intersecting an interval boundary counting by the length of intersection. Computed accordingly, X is 96.9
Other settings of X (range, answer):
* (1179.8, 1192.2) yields 96.7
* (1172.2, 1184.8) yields 97.5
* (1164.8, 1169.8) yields 97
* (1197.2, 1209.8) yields 97.8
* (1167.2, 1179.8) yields 96.9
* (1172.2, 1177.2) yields 97.7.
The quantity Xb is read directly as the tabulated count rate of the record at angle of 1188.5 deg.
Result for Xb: 96.7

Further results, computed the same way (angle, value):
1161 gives 97.5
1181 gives 97.5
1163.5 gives 96.5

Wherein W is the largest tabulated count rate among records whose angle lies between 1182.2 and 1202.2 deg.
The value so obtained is 100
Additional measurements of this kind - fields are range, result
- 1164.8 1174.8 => 99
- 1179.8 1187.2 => 97.5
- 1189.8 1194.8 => 96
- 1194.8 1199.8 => 98.8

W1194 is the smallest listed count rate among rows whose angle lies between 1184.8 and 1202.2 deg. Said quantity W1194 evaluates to 95.7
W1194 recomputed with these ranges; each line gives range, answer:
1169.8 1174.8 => 96.3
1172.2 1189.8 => 96.2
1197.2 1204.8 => 95.9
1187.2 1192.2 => 96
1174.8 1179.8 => 96.4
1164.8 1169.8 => 95.3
